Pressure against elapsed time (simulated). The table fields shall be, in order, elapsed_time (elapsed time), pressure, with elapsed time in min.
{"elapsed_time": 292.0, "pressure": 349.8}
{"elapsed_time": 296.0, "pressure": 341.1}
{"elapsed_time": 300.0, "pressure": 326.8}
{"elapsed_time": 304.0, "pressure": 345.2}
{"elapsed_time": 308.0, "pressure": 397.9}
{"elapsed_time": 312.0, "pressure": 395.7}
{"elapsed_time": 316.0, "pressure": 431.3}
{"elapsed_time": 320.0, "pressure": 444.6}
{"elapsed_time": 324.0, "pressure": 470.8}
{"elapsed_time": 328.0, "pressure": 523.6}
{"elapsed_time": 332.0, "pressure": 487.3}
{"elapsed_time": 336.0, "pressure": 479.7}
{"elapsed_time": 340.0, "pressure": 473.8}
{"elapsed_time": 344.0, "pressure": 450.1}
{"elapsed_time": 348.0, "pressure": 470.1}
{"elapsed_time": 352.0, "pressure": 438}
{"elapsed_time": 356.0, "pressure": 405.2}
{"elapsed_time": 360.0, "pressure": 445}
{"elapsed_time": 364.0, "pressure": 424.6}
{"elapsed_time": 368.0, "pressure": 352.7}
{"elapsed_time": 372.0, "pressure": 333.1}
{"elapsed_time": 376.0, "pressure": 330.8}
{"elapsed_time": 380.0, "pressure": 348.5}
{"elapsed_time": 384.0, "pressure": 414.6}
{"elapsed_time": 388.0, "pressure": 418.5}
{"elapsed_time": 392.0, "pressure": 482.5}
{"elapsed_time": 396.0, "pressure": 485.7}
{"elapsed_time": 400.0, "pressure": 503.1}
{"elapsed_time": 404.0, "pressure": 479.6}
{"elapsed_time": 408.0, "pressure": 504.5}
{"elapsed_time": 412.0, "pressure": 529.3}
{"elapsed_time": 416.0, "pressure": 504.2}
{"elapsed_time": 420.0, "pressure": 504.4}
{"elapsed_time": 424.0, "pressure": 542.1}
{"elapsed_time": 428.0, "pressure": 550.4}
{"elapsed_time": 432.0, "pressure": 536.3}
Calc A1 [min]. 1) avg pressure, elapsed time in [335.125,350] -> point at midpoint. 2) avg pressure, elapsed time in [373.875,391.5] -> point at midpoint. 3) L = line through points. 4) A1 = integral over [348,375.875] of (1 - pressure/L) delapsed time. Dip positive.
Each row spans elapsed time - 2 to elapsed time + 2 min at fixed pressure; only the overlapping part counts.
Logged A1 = 1.9 min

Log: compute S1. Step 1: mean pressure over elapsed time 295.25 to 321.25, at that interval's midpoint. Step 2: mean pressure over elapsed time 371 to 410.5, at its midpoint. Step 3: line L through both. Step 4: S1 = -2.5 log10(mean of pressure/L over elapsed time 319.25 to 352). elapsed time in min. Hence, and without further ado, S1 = -0.18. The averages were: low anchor 383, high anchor 434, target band 474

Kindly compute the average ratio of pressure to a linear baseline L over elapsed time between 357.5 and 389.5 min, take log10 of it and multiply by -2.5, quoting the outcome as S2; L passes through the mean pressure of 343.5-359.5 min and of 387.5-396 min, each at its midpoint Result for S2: 0.182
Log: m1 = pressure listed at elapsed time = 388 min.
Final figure 418.5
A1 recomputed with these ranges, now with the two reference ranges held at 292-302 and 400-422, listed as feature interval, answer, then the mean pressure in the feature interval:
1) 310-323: -2.2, 427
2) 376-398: 2.3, 421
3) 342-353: -1.1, 454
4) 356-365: 0.0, 429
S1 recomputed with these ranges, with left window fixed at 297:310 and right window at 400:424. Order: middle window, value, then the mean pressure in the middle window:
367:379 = 0.32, 339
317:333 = -0.23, 478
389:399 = 0.01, 479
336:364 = -0.07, 448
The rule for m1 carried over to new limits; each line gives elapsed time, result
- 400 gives 503.1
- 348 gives 470.1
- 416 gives 504.2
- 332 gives 487.3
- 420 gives 504.4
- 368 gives 352.7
